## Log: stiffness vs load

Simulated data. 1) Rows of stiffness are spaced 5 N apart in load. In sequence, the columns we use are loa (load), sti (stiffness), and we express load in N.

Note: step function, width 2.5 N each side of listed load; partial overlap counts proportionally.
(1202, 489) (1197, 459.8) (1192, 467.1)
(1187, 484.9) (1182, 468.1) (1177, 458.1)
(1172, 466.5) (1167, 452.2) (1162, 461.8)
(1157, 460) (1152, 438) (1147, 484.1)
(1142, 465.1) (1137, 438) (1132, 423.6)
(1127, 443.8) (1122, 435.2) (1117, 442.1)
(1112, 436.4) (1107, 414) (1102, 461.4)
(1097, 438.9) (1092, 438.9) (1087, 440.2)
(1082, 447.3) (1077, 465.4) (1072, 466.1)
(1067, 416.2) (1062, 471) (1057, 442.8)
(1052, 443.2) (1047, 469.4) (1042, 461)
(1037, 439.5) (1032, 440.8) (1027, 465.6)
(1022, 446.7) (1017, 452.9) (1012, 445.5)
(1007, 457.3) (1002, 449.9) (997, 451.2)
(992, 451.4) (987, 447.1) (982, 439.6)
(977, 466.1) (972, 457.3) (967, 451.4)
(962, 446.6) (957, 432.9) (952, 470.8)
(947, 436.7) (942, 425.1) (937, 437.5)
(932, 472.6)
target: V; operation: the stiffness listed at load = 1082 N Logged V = 447.3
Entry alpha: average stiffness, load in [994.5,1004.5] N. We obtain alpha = 451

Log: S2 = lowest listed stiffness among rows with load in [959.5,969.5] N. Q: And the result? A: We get 446.6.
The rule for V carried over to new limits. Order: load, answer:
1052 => 443.2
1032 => 440.8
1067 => 416.2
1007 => 457.3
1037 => 439.5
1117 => 442.1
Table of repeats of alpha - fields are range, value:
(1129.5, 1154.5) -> 450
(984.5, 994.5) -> 449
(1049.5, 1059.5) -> 443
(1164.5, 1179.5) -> 459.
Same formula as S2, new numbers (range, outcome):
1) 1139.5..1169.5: 438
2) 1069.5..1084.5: 447.3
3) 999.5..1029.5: 445.5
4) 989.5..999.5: 451.2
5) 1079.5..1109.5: 414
